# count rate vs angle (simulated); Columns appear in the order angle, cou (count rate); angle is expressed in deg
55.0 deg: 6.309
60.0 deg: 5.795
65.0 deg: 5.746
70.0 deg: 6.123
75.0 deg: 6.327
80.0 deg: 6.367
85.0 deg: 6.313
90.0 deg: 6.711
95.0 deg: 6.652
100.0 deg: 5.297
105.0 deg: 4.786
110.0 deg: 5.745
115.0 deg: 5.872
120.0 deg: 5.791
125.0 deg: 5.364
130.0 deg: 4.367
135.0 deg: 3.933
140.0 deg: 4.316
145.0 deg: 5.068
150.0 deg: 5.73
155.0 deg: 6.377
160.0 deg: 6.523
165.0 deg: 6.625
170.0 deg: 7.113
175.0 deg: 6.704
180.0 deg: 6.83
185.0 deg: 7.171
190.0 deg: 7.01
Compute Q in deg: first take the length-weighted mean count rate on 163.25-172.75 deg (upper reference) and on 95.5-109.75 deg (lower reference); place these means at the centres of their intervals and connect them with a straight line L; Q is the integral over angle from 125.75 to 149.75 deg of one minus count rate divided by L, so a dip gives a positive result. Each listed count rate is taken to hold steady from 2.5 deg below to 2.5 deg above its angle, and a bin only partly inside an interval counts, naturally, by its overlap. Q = 6.1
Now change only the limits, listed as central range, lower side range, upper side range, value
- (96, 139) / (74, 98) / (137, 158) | 5.4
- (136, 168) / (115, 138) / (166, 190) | 1.4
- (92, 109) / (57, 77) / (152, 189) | 1.7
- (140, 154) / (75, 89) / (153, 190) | 2.9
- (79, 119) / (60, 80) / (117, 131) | -2.1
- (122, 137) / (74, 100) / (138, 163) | 3.2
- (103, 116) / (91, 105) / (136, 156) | 0.5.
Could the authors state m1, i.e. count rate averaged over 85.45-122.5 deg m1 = 5.86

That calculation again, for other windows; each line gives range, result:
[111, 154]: 5.13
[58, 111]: 6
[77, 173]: 5.74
